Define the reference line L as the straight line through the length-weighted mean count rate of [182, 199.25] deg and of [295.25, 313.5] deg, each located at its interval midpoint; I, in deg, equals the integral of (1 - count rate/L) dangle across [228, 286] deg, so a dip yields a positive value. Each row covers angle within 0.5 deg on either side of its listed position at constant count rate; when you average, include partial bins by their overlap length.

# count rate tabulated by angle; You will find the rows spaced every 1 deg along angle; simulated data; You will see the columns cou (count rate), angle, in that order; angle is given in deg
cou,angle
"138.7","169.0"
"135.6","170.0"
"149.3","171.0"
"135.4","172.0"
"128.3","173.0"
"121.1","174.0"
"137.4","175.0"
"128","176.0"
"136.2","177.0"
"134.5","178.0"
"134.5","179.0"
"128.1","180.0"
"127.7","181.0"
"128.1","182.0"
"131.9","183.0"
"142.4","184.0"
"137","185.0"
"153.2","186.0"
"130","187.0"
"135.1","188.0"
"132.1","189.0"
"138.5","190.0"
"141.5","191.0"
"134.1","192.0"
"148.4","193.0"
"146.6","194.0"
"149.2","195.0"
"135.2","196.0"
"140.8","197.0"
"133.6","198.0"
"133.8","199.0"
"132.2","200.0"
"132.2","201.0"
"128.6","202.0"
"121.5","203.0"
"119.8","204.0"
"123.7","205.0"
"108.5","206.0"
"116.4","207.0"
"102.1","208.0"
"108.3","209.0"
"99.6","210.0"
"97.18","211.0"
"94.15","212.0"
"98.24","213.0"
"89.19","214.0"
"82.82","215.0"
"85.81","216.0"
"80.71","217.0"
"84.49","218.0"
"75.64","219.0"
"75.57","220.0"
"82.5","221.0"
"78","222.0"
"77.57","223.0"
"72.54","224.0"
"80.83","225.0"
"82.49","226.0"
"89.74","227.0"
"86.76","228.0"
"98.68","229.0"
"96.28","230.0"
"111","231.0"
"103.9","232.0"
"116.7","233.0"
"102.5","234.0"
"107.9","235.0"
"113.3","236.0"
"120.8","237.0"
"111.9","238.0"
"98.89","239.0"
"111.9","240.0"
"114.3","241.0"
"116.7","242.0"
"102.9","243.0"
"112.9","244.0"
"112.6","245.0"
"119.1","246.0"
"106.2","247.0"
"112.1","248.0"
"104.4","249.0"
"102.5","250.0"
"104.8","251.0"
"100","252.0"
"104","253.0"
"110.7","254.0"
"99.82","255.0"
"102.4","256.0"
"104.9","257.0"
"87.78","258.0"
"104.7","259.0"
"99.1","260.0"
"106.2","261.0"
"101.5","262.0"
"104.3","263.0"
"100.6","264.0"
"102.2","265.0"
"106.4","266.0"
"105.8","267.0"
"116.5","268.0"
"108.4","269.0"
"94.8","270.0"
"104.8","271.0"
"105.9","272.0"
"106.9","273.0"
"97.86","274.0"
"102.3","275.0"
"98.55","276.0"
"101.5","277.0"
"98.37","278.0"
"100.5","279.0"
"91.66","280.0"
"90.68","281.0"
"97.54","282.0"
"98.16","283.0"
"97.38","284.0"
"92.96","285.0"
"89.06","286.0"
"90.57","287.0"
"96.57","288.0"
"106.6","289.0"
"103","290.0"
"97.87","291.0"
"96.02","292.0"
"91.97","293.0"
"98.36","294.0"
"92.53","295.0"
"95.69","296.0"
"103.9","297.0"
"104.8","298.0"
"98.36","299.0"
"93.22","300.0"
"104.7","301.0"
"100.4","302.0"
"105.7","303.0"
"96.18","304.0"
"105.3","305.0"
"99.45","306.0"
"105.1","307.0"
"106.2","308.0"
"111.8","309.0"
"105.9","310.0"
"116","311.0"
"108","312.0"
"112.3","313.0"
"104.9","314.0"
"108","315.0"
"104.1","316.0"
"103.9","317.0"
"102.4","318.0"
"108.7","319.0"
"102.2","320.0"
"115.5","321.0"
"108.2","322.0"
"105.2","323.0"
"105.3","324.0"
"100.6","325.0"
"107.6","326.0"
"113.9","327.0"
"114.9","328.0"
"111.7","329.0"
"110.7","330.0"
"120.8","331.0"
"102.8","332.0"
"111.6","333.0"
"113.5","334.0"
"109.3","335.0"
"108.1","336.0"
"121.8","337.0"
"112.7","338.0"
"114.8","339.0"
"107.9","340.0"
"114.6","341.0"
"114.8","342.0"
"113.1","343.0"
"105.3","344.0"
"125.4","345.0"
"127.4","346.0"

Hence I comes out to 7.0 deg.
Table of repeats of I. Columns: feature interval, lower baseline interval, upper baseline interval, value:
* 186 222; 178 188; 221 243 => 1.56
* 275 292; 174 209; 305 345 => 2.83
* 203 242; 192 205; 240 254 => 7.55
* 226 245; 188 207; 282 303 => 2.03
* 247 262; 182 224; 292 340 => 1.11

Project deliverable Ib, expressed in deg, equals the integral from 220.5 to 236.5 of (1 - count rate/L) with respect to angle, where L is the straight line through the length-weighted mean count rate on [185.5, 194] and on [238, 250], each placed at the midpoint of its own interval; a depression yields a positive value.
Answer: 3.3 deg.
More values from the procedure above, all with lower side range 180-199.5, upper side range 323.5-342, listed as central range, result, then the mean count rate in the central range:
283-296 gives 2.52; 96.1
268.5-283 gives 2.61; 99.9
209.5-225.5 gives 5.78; 84.7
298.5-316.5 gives 1.74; 105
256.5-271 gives 2.44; 103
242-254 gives 1.80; 108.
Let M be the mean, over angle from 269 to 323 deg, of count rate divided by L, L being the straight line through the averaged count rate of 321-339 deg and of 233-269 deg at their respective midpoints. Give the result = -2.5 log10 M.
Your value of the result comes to 0.08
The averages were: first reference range 107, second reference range 111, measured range 101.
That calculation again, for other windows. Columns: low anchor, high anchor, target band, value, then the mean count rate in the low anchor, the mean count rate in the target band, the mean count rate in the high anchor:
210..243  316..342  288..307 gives 0.06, 95.2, 99.7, 110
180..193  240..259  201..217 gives 0.20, 136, 105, 107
